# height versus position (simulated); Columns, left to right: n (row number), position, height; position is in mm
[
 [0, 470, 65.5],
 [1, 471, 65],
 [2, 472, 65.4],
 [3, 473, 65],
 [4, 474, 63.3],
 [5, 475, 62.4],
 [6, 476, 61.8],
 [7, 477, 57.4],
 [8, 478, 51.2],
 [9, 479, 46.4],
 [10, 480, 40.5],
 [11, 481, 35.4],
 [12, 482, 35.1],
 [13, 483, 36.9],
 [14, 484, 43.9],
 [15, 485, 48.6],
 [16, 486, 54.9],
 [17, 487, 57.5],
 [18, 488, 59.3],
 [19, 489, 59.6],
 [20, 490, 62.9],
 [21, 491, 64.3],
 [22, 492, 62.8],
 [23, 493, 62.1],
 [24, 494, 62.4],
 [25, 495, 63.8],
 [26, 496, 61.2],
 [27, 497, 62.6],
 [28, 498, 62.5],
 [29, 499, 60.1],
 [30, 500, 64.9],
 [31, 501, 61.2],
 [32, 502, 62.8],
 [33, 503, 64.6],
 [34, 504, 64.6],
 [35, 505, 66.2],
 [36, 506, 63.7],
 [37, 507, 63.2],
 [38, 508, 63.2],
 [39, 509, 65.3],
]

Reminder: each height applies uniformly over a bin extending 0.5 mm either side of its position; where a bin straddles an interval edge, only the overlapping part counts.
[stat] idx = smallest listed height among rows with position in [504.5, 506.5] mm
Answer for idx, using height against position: 63.7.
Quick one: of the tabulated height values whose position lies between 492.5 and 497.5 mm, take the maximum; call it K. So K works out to 63.8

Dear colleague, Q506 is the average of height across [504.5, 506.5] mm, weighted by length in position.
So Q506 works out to 65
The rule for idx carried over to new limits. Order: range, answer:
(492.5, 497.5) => 61.2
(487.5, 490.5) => 59.3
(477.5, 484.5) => 35.1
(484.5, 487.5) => 48.6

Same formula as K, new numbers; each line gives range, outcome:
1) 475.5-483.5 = 61.8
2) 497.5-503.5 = 64.9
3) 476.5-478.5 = 57.4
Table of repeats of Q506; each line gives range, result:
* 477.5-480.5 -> 46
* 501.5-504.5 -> 64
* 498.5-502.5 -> 62.2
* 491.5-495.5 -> 62.8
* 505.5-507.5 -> 63.5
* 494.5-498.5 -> 62.5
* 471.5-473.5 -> 65.2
